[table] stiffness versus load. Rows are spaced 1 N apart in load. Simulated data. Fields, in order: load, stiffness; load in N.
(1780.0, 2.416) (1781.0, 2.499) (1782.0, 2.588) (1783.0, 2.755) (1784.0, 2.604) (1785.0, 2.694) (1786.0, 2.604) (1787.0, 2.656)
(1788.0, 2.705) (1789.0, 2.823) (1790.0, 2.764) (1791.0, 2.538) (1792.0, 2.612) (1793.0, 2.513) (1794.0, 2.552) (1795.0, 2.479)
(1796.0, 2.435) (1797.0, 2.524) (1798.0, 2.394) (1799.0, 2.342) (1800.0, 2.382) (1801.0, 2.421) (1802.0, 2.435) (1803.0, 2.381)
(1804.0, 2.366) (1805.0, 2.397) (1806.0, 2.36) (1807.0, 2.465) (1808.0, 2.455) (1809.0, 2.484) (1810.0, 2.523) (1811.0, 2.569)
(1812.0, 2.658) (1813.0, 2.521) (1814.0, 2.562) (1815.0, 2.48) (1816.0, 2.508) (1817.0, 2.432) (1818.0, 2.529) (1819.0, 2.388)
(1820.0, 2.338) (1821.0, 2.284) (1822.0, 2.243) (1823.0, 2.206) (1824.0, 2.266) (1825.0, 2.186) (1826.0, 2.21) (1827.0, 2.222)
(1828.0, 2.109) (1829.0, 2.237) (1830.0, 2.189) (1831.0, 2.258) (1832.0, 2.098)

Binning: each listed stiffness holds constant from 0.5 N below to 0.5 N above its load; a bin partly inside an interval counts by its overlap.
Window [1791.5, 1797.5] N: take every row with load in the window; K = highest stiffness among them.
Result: 2.612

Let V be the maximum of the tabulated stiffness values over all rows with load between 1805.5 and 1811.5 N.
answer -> 2.569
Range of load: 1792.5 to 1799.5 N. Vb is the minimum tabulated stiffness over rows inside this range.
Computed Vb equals 2.342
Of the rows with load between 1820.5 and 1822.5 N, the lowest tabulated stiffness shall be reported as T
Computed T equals 2.243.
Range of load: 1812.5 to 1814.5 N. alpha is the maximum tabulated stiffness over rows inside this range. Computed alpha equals 2.562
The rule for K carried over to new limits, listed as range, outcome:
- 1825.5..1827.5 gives 2.222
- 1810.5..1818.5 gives 2.658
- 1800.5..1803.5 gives 2.435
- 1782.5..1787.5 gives 2.755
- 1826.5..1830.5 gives 2.237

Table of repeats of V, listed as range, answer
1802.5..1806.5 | 2.397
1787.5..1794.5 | 2.823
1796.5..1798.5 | 2.524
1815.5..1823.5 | 2.529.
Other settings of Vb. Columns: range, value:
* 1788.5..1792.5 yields 2.538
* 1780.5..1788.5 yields 2.499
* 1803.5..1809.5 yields 2.36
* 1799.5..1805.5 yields 2.366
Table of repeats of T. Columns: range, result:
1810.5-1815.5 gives 2.48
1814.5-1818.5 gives 2.432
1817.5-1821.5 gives 2.284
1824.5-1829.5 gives 2.109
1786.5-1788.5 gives 2.656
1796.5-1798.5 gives 2.394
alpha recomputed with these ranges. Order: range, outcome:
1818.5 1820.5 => 2.388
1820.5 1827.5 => 2.284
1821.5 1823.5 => 2.243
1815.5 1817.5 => 2.508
